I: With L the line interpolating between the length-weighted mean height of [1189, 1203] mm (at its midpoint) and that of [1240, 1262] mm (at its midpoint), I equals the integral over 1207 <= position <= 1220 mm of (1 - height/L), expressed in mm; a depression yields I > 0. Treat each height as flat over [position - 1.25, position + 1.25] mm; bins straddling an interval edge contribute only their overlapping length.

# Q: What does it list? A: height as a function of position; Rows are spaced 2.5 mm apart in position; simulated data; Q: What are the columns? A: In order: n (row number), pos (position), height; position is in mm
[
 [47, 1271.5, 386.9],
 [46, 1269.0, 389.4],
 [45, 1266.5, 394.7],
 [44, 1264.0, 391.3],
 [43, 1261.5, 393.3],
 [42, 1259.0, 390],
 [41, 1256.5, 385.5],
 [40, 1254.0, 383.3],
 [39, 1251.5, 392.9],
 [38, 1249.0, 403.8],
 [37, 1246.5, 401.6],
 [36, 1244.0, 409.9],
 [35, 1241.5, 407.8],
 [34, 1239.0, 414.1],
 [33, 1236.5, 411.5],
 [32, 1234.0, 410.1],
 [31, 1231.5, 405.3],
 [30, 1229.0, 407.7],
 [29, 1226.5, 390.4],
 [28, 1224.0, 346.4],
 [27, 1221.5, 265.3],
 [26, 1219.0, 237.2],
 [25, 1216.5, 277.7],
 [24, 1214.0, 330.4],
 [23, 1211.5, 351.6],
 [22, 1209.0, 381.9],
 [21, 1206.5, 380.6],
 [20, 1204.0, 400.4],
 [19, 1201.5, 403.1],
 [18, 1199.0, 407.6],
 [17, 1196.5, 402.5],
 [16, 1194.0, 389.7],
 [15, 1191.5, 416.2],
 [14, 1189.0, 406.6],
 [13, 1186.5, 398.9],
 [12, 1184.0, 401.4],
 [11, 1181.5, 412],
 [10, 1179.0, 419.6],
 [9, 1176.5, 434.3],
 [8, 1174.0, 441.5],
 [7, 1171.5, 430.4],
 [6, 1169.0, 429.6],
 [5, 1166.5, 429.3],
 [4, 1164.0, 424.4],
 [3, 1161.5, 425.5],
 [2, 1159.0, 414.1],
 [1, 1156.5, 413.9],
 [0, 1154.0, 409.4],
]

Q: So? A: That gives 2.61 mm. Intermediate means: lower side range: 404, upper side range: 397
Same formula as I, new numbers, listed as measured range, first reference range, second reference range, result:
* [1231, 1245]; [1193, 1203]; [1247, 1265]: -0.5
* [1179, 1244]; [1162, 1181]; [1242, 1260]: 5.1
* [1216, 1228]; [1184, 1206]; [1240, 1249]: 2.9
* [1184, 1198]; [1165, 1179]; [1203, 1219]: -0.5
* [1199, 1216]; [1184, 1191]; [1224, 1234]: 1.2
